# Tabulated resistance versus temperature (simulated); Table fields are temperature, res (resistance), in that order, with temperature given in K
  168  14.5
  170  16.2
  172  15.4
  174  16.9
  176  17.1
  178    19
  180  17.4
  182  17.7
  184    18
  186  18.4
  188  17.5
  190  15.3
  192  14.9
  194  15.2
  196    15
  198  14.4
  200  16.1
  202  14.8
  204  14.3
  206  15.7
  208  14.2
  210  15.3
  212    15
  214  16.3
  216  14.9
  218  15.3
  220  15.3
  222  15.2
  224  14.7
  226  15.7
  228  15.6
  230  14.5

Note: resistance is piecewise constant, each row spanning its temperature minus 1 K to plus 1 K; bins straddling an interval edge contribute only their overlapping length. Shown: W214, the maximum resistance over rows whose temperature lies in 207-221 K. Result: 16.3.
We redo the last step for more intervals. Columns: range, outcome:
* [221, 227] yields 15.7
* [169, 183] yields 19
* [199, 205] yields 16.1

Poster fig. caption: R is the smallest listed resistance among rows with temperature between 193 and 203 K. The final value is 14.4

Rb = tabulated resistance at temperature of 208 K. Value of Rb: 14.2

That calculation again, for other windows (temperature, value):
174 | 16.9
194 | 15.2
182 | 17.7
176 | 17.1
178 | 19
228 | 15.6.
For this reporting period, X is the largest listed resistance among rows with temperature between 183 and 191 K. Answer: 18.4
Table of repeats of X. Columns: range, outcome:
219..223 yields 15.3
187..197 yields 17.5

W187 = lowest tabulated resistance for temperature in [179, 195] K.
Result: 14.9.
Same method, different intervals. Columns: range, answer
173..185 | 16.9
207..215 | 14.2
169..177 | 15.4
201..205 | 14.3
